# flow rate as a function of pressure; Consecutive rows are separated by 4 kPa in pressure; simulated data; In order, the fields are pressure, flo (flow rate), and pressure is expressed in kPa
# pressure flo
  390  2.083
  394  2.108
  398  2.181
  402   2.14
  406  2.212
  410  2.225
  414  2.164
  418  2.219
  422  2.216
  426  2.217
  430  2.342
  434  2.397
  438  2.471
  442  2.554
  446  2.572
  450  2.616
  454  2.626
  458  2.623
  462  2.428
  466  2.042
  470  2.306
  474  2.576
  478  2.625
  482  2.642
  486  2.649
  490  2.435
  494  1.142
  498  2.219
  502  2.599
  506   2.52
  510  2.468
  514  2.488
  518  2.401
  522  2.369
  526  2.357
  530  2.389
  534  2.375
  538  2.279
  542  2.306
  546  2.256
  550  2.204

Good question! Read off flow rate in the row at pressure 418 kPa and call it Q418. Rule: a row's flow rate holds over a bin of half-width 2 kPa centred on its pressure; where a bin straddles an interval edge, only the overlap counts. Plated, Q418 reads 2.219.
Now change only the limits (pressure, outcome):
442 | 2.554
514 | 2.488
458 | 2.623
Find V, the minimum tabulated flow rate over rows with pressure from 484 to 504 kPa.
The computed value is 1.142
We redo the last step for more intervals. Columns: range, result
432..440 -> 2.397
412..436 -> 2.164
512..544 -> 2.279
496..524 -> 2.219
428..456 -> 2.342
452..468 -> 2.042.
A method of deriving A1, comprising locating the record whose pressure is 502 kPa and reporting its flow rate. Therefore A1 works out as 2.599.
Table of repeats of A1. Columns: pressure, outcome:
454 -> 2.626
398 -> 2.181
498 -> 2.219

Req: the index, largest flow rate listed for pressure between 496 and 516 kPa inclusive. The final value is 2.599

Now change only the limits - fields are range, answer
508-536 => 2.488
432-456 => 2.626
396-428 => 2.225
